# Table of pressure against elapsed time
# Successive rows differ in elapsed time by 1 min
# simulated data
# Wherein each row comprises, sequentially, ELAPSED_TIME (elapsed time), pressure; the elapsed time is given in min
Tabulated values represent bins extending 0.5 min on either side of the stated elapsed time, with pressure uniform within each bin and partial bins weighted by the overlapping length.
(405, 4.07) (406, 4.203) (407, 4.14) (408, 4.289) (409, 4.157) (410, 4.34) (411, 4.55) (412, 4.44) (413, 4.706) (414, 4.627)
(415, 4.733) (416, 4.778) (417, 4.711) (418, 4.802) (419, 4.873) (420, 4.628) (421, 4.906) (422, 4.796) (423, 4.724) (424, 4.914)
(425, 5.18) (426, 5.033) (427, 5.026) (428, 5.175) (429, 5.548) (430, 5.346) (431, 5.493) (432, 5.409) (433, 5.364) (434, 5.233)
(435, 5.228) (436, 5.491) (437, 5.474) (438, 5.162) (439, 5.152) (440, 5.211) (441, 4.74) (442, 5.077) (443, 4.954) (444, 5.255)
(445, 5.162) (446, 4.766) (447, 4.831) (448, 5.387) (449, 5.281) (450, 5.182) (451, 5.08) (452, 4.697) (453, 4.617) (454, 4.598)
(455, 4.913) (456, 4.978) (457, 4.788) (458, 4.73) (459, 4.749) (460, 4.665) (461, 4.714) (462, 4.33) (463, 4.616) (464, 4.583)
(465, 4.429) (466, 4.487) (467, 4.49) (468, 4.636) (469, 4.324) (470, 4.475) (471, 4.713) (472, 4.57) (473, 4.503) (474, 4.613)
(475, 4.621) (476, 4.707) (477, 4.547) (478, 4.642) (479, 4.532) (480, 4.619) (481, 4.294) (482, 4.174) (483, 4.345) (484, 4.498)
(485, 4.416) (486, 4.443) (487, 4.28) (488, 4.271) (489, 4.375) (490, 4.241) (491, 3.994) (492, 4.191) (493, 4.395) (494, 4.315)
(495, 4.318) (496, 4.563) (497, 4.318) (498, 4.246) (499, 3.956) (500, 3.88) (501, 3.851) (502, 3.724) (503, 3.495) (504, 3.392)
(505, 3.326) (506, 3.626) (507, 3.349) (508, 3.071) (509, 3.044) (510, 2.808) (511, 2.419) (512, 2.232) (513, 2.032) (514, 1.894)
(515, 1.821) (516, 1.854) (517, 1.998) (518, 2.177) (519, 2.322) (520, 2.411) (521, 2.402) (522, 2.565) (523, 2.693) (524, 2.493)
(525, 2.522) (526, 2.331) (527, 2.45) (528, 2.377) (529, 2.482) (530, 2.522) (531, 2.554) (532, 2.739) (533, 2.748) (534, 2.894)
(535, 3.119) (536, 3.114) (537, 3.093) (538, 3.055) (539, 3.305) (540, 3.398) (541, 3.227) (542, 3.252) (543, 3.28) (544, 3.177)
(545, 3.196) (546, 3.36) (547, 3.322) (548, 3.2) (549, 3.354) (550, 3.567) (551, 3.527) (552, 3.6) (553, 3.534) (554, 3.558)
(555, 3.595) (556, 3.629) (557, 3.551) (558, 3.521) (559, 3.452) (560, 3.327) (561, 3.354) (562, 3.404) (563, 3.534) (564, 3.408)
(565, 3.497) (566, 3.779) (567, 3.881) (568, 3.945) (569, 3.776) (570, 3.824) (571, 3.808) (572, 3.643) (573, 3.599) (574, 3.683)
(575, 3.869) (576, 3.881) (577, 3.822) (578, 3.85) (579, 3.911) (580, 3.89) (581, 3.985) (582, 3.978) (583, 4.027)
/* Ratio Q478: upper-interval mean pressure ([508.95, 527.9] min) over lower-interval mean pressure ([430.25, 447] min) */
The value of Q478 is 0.4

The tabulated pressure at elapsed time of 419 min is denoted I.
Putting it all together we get 4.873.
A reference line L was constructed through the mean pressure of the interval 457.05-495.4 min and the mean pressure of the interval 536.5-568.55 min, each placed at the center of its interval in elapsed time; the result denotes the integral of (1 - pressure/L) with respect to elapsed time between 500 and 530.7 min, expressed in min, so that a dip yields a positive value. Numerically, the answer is 9.9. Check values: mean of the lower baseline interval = 4.47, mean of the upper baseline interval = 3.43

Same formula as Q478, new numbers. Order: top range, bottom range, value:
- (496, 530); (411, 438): 0.57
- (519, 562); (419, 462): 0.61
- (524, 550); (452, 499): 0.66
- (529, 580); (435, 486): 0.72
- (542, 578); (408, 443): 0.72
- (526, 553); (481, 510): 0.77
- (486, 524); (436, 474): 0.68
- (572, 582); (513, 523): 1.76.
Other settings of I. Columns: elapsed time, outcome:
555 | 3.595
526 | 2.331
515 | 1.821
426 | 5.033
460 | 4.665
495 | 4.318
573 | 3.599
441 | 4.74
